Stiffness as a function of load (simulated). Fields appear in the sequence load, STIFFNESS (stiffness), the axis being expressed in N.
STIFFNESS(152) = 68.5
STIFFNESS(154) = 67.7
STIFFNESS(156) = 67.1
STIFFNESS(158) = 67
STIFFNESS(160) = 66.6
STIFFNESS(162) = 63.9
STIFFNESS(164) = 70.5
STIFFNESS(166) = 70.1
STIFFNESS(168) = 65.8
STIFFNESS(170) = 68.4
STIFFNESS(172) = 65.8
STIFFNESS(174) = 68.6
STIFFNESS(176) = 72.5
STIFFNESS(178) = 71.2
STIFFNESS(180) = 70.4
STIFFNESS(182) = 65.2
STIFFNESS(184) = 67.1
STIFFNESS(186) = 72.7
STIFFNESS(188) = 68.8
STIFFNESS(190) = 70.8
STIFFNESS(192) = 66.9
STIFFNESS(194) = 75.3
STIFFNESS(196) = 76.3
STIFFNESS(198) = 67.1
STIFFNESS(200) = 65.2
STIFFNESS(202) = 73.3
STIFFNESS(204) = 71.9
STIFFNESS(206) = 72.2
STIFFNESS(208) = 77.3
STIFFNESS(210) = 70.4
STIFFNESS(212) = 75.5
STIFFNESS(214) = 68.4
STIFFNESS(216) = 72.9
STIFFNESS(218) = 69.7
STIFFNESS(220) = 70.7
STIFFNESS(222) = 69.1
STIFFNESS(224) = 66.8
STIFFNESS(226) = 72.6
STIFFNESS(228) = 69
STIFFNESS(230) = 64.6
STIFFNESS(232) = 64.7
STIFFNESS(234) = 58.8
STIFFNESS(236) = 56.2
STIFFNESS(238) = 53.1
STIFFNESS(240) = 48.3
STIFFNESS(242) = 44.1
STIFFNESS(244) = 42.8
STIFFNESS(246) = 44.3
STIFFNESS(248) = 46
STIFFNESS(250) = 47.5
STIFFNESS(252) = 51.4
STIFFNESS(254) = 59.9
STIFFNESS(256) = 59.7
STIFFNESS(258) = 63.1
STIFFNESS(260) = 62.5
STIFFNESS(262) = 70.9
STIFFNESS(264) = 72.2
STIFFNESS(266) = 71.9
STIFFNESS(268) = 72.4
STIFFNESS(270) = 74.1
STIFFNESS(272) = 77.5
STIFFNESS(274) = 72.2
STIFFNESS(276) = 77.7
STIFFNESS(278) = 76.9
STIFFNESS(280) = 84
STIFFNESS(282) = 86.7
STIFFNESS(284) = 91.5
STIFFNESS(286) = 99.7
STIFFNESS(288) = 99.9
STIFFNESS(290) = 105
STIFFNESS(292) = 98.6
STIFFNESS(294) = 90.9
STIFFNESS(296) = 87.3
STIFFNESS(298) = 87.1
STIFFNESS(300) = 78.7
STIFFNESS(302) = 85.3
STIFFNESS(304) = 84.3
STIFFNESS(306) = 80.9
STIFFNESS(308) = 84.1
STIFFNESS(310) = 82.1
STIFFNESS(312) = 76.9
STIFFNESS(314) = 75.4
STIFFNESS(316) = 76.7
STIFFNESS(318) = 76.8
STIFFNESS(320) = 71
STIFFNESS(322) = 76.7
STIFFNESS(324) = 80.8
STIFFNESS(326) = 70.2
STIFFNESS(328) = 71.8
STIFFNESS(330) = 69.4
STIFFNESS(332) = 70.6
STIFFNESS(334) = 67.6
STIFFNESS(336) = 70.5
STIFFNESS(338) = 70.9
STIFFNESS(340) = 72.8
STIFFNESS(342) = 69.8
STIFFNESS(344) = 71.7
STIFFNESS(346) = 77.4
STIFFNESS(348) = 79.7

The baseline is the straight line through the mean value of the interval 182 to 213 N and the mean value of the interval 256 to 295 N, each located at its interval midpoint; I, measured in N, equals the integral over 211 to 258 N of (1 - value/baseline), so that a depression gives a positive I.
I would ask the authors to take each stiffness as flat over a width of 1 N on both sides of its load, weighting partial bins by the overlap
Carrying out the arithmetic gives 9.7 N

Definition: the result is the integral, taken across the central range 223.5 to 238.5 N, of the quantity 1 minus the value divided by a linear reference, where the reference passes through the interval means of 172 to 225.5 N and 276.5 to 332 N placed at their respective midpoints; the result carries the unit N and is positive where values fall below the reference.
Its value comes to 2.2 N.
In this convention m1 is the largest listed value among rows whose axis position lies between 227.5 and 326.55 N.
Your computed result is 105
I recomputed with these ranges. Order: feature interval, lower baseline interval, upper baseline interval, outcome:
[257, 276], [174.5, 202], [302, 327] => 1.0 N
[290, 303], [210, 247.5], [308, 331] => -3.1 N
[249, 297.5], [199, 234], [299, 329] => -1.6 N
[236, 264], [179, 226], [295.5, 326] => 7.7 N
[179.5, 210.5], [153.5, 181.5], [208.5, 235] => -1.0 N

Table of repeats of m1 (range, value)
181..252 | 77.3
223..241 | 72.6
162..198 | 76.3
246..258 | 63.1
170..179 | 72.5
